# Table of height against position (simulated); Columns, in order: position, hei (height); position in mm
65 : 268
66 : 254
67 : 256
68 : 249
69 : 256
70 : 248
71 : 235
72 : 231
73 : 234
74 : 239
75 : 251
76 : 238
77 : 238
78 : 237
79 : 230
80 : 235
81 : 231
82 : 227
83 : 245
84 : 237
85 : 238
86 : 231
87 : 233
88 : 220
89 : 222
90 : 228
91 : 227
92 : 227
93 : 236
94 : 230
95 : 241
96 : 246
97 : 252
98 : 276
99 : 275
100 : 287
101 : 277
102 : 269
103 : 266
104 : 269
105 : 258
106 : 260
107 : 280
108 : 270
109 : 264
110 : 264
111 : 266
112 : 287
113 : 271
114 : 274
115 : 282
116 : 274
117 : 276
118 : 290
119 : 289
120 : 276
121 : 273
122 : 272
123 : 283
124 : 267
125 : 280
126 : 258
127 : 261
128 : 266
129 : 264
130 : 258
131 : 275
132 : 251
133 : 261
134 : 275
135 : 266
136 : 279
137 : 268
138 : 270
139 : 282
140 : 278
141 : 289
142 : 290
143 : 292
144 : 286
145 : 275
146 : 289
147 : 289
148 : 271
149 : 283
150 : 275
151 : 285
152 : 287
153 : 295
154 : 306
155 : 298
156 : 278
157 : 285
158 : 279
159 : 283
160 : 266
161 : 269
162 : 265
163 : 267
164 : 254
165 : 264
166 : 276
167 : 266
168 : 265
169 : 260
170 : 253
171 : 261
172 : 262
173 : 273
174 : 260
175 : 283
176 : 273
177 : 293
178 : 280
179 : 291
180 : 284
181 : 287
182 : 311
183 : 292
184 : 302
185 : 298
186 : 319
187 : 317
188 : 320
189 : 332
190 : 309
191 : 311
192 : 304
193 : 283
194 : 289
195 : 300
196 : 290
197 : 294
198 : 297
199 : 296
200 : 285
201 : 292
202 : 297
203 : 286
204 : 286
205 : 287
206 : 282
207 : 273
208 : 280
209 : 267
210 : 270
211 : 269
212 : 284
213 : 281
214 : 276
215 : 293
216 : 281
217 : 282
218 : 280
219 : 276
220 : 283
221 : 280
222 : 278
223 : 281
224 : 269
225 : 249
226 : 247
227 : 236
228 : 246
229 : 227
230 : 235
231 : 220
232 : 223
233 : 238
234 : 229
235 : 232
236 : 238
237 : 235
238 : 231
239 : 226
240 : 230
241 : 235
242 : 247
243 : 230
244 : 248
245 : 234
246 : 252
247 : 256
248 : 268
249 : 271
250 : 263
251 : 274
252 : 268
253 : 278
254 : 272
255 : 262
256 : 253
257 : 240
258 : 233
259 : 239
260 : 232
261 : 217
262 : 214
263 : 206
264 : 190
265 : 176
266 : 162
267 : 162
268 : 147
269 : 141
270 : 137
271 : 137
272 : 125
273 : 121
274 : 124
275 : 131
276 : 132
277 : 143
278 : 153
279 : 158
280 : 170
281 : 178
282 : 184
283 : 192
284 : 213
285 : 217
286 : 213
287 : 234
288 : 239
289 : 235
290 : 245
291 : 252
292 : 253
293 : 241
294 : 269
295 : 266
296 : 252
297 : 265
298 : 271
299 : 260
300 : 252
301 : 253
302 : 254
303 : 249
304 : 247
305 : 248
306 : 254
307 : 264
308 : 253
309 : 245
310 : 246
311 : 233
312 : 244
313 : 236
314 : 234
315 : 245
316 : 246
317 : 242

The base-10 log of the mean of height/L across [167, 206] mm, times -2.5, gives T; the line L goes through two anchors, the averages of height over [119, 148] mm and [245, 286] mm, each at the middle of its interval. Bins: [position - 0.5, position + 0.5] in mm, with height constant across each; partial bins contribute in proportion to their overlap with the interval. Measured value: -0.19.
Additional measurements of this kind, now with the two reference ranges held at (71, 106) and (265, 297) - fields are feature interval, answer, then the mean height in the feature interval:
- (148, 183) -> -0.242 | 277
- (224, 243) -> -0.164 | 235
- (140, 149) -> -0.242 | 285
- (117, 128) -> -0.173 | 275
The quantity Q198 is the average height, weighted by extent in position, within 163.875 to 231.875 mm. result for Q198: 280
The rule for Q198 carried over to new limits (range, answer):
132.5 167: 278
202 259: 259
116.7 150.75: 275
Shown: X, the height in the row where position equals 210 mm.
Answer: 270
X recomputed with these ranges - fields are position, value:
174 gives 260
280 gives 170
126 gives 258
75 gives 251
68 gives 249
